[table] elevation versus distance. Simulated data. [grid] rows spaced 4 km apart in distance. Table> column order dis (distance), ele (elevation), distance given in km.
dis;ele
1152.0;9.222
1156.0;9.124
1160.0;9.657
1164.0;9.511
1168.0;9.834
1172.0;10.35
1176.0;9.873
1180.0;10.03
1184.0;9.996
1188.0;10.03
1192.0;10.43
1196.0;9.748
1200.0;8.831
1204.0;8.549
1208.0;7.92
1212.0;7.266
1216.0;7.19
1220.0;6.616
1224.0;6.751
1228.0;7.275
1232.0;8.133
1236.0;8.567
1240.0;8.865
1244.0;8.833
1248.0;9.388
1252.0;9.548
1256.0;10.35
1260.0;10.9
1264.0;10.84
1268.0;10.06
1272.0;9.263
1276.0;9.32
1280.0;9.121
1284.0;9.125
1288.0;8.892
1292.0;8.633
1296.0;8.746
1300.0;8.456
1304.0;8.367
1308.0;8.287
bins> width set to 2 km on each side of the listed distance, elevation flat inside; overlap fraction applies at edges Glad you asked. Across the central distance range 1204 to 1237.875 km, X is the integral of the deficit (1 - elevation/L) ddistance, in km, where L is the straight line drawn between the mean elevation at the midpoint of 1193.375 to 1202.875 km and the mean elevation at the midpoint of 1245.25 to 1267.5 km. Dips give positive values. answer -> 7.4 km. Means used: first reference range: 9.3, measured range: 7.52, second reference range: 10.1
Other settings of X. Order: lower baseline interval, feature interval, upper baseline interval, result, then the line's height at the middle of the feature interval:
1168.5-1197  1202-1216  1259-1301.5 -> 2.9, 9.88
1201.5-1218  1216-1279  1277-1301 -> -4.7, 8.29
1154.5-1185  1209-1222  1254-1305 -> 3.4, 9.64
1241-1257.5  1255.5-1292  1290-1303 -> -2.6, 9.01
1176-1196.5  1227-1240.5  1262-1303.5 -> 2.0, 9.64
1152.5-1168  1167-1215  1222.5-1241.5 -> -2.9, 8.8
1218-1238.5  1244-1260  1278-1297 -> -3.4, 8.07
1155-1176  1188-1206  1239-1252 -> 0.1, 9.5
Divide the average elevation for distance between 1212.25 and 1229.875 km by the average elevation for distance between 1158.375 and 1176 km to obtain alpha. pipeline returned 0.7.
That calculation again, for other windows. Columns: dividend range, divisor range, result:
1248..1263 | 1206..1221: 1.40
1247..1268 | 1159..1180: 1.04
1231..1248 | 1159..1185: 0.88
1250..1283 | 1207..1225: 1.39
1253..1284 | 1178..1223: 1.13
